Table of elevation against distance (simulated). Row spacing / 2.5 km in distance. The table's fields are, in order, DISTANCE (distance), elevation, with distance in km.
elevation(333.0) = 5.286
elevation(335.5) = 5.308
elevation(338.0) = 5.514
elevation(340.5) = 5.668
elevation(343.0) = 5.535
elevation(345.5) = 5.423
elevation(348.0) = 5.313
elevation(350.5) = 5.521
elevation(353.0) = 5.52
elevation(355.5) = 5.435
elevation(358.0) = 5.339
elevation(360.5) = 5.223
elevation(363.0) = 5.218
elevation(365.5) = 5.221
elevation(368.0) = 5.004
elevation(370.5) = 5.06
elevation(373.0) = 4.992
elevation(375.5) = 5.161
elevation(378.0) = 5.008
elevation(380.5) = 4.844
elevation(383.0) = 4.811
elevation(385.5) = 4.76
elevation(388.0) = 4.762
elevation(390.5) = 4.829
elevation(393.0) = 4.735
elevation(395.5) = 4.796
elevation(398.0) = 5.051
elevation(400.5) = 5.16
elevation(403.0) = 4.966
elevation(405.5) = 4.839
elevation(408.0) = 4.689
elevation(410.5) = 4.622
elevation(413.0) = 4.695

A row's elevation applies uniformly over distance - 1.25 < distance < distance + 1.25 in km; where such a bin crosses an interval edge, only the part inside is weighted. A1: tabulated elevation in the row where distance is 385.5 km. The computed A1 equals 4.76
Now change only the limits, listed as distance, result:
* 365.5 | 5.221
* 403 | 4.966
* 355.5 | 5.435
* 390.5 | 4.829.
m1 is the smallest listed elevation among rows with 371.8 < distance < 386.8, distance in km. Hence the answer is 4.76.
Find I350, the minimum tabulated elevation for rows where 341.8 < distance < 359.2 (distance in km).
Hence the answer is 5.313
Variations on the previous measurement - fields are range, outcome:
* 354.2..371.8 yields 5.004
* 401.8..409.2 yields 4.689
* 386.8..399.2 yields 4.735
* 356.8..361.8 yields 5.223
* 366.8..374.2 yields 4.992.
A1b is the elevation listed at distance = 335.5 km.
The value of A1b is 5.308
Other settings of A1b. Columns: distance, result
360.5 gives 5.223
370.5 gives 5.06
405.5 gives 4.839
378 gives 5.008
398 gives 5.051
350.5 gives 5.521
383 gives 4.811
